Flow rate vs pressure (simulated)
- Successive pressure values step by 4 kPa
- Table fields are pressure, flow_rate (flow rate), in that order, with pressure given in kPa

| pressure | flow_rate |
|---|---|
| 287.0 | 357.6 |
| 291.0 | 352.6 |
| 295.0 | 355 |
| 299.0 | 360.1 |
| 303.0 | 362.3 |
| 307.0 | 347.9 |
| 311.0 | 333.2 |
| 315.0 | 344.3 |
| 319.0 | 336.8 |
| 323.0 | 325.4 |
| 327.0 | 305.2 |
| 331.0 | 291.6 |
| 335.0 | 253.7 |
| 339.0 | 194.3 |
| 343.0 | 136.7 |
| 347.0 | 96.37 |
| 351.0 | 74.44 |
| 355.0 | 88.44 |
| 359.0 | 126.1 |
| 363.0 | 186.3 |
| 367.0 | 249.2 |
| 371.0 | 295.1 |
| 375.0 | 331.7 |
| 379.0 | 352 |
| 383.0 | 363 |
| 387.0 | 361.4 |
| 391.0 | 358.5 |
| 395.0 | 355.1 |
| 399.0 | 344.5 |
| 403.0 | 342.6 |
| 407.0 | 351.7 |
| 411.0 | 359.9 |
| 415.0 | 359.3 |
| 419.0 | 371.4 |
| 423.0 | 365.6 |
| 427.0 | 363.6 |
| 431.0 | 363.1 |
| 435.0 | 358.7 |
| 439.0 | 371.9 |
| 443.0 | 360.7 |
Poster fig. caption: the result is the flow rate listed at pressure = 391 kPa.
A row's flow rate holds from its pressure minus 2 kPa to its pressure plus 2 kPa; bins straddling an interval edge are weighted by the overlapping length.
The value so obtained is 358.5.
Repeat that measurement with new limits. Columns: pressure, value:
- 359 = 126.1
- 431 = 363.1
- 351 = 74.44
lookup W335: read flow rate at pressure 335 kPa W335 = 253.7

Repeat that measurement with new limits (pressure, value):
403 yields 342.6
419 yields 371.4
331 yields 291.6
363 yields 186.3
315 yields 344.3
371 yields 295.1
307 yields 347.9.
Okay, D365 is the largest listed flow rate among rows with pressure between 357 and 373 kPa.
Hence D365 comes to 295.1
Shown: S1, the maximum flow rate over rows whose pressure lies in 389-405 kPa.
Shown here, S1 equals 358.5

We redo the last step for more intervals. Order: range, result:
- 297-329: 362.3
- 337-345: 194.3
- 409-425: 371.4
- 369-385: 363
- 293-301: 360.1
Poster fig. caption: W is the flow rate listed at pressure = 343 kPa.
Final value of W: 136.7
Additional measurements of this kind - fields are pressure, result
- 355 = 88.44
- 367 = 249.2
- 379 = 352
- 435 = 358.7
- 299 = 360.1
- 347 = 96.37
